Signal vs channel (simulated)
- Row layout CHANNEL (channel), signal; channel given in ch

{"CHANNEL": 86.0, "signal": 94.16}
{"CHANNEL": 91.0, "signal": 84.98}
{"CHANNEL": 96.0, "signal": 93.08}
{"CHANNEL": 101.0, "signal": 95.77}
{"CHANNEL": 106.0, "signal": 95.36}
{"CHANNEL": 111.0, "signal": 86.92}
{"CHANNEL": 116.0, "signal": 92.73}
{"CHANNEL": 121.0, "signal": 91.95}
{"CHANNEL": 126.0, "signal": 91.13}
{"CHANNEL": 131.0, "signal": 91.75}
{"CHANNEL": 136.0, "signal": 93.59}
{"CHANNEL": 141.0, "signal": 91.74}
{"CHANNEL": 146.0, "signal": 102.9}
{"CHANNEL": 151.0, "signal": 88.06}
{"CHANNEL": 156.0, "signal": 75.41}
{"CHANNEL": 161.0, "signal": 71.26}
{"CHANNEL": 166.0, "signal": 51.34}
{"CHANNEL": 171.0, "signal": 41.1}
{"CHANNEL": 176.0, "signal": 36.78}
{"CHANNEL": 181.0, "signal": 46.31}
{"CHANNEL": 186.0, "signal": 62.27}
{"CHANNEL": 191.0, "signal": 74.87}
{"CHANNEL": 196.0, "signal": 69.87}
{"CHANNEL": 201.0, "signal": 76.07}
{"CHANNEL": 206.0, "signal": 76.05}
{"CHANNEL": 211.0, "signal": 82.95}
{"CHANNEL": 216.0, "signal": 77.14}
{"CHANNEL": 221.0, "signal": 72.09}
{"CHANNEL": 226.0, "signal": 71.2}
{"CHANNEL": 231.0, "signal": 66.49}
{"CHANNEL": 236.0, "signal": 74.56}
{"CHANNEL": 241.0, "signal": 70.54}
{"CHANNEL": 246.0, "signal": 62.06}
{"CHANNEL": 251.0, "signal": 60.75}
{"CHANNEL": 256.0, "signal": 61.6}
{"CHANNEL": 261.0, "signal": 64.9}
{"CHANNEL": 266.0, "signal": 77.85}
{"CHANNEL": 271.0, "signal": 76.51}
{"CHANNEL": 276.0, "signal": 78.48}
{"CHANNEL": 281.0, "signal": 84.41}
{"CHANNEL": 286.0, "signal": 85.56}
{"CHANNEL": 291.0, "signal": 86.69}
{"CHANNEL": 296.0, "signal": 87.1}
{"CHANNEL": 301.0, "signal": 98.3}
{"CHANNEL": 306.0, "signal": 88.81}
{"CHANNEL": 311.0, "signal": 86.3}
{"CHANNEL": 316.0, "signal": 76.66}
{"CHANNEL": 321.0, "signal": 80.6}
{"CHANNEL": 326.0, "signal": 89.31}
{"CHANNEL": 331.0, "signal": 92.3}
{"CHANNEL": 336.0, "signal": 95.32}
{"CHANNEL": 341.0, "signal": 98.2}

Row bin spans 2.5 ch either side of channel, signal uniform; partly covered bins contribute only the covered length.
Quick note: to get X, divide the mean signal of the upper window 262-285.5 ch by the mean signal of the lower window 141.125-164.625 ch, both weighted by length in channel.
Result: 0.94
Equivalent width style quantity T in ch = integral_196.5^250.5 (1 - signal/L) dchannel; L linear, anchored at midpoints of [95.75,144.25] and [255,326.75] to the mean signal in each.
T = 8.60 ch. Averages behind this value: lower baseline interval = 92.5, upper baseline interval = 81.8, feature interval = 72.4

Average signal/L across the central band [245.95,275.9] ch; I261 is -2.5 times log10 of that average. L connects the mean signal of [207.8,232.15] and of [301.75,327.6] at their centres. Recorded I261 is 0.16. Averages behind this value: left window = 74.4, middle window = 68.6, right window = 85.1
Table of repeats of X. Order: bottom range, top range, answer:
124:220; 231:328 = 1.06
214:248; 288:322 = 1.23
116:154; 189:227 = 0.81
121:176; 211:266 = 0.88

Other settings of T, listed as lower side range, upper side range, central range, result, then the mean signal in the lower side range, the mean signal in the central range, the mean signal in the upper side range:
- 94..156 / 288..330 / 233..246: 2.7 ch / 92.2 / 70.3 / 86.9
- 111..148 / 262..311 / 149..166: 3.3 ch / 93.1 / 74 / 84.3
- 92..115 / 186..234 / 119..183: 7.3 ch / 92.3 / 75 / 73.5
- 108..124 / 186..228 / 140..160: -0.8 ch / 90.7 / 88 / 74.3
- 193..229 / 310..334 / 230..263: 5.2 ch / 74.9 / 65.8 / 85.2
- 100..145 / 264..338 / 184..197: 3.0 ch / 92.6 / 69.2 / 85.6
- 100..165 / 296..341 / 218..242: 4.8 ch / 88.9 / 71.1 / 88.9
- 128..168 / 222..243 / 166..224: 8.7 ch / 83.8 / 64.5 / 70.8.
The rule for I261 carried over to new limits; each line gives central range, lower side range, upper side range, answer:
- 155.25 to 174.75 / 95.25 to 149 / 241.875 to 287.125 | 0.46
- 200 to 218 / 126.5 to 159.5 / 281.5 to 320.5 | 0.13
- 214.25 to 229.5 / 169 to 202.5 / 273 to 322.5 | -0.10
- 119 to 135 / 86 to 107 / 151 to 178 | -0.19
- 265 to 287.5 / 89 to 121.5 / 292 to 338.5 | 0.11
